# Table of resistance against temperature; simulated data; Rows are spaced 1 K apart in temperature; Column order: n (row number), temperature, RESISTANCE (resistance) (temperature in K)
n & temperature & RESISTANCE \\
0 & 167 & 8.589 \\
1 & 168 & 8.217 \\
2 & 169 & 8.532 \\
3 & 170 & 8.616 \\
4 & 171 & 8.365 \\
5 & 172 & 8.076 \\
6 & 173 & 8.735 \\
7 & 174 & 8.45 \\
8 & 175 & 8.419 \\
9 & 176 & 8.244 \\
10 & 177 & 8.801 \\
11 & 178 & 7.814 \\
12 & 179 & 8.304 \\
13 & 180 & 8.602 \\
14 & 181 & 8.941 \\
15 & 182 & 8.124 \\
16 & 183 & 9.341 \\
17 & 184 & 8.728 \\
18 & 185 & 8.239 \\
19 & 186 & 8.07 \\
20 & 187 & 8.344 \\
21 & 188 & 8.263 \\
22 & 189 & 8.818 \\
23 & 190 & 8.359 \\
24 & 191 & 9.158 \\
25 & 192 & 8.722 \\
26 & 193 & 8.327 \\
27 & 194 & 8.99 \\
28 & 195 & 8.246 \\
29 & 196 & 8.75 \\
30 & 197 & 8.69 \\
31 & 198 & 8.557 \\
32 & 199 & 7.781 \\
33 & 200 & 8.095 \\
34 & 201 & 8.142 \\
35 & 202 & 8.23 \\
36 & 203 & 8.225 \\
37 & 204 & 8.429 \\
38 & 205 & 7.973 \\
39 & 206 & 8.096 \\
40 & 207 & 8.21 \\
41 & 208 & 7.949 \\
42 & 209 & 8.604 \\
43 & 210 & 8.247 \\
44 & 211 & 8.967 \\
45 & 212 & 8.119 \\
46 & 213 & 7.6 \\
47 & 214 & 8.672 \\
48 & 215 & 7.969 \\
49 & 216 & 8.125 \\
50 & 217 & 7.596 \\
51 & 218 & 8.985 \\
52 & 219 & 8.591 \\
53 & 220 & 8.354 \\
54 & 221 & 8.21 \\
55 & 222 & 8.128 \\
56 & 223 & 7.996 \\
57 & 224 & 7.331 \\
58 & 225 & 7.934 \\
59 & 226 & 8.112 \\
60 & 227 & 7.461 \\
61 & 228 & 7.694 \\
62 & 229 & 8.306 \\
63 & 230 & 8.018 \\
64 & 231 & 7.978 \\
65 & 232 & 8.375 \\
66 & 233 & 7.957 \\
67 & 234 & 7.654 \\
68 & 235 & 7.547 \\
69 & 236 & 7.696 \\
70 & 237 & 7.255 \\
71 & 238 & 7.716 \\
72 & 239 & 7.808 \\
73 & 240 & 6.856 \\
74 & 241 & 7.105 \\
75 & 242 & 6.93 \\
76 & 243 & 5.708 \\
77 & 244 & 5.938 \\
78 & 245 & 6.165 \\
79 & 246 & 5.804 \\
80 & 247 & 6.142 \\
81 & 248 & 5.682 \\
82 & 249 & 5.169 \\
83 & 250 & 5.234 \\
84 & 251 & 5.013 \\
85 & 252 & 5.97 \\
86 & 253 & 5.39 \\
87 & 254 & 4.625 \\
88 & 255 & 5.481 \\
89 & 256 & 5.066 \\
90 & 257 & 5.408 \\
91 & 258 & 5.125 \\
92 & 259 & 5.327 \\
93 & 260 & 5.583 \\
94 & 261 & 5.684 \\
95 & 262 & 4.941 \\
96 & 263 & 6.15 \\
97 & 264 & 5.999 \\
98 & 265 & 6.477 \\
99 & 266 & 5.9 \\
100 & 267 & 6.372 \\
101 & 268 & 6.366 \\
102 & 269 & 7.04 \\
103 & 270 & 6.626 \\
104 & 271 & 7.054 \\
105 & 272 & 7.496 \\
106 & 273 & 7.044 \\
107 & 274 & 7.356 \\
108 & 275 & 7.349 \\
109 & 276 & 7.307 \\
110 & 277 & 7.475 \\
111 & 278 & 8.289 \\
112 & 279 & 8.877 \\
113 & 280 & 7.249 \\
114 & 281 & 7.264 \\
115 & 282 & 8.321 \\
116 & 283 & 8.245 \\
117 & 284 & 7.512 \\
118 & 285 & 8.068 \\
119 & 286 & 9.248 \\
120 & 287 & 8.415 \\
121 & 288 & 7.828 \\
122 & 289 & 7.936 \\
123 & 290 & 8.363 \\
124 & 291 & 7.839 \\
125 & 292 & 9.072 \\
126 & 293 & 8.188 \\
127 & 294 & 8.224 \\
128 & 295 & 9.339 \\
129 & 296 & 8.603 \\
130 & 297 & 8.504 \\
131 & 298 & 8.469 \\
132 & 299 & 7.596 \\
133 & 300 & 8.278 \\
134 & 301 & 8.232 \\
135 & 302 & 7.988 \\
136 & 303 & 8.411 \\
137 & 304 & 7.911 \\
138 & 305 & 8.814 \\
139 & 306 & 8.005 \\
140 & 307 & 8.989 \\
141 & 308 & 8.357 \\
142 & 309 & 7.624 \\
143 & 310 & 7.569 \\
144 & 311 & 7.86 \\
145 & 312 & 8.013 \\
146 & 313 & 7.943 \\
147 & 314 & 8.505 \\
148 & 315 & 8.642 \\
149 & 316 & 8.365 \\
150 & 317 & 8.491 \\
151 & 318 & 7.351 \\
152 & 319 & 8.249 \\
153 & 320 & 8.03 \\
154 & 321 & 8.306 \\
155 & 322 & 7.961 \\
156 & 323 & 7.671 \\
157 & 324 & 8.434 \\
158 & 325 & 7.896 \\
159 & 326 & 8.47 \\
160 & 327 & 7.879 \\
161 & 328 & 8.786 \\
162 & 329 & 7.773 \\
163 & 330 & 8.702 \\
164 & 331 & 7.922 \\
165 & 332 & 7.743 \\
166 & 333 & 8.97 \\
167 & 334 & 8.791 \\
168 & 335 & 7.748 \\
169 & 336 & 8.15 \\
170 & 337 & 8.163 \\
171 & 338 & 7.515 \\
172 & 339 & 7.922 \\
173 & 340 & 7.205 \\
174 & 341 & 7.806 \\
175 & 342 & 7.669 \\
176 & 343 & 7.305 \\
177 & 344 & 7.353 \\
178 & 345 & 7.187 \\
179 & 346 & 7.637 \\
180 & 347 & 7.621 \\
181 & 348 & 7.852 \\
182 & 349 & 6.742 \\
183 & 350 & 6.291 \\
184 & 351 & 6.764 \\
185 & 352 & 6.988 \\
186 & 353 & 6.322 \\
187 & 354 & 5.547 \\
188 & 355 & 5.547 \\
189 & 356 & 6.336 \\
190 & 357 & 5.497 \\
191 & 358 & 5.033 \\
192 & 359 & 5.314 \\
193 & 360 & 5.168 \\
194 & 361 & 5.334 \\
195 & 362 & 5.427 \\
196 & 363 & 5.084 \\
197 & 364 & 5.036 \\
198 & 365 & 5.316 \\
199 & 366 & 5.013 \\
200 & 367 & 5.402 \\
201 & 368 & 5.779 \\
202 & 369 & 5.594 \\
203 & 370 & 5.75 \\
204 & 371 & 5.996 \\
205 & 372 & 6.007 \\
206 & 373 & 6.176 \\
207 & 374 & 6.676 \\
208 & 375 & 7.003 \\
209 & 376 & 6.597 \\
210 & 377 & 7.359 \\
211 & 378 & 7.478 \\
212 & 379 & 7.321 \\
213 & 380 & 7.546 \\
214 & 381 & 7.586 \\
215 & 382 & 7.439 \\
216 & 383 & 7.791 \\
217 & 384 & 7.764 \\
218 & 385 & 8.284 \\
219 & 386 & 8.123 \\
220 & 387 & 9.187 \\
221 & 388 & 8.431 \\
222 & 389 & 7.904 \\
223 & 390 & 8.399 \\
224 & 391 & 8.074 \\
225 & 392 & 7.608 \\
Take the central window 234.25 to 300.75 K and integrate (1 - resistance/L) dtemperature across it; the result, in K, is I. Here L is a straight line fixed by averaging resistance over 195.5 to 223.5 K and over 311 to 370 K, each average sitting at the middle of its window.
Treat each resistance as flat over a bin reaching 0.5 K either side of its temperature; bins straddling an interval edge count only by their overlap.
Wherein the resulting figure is 6.6 K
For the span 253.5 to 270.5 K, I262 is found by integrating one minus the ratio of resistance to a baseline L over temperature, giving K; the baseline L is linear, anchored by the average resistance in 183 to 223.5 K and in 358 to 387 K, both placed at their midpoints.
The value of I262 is 4.21 K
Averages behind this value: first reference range 8.35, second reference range 6.43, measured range 5.77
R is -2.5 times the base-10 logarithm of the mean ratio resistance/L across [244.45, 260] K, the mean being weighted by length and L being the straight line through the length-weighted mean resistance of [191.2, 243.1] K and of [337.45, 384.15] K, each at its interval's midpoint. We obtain 0.37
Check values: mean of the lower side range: 8.04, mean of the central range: 5.45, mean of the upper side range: 6.53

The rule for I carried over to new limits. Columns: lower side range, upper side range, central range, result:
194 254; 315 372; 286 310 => -3.5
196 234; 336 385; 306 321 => -2.2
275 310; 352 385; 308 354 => -4.0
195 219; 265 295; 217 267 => 7.9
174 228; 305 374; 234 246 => 1.6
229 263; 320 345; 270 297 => -3.5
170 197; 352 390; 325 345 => -3.2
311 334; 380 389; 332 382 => 8.9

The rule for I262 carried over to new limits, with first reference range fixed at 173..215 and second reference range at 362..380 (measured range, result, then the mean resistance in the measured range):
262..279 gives 1.2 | 6.89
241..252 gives 2.7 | 5.85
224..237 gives 0.1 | 7.85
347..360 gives 0.3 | 6.2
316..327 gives -2.2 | 8.09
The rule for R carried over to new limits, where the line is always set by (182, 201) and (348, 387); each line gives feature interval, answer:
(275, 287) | -0.08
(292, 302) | -0.16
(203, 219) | 0.00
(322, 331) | -0.19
